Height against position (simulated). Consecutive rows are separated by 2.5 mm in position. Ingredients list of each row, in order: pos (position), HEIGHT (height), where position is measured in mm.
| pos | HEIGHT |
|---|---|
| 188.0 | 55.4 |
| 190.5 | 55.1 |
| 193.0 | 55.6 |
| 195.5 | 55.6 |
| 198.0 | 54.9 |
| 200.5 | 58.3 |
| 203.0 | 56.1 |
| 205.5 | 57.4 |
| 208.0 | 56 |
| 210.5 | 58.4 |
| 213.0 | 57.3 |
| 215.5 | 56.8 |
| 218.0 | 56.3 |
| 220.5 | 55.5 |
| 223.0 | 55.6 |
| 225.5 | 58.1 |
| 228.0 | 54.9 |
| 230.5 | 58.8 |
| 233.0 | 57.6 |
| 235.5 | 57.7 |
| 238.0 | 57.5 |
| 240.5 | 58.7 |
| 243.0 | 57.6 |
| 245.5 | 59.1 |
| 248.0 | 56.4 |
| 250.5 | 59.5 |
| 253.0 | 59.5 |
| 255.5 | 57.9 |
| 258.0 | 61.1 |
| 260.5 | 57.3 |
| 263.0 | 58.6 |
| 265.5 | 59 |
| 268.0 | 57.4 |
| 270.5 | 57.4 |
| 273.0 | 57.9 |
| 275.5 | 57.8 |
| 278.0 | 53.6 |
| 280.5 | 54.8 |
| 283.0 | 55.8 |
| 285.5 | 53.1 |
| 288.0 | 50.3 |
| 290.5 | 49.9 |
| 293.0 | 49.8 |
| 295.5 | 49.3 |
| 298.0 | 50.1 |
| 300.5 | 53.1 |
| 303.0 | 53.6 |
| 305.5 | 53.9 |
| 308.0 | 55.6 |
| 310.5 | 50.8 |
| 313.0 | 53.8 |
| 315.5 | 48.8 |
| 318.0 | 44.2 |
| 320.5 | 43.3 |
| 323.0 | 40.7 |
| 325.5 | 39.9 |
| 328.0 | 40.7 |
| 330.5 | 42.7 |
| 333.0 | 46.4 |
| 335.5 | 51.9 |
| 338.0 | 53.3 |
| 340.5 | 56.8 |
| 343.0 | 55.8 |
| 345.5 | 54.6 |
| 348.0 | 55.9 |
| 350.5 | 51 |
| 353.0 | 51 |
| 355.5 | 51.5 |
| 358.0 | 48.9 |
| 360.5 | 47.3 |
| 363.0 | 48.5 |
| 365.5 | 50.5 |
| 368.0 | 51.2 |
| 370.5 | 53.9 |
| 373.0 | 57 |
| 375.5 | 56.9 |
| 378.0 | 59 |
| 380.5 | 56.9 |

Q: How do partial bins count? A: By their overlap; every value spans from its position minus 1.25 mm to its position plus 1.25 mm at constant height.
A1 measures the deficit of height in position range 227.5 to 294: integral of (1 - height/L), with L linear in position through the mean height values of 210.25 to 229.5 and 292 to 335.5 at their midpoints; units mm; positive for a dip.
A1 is -4.8 mm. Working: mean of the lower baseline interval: 56.5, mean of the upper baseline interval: 48.1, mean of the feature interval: 56.7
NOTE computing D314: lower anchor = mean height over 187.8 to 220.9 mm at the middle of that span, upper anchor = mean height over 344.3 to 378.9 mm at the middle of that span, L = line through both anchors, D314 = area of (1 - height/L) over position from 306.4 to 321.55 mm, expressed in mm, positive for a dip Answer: 1.2 mm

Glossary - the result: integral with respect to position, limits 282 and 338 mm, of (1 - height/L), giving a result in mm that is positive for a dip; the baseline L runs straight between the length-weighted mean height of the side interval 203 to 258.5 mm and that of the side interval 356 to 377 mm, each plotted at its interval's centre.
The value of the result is 5.4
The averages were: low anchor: 57.5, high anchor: 51.9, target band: 49.1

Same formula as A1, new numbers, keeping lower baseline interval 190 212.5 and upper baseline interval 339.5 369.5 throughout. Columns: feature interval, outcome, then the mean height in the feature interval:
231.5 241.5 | -0.4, 57.9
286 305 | 0.9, 51.1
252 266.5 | -1.1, 58.9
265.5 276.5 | -0.7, 57.8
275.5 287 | -0.1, 54.6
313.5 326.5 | 2.2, 44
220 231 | -0.2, 56.5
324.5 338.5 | 1.9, 45.5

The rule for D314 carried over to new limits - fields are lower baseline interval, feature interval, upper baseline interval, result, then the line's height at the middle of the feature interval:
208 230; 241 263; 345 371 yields -1.3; 55.3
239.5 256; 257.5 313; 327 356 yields 1.0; 55.5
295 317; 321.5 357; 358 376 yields 1.7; 51.9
